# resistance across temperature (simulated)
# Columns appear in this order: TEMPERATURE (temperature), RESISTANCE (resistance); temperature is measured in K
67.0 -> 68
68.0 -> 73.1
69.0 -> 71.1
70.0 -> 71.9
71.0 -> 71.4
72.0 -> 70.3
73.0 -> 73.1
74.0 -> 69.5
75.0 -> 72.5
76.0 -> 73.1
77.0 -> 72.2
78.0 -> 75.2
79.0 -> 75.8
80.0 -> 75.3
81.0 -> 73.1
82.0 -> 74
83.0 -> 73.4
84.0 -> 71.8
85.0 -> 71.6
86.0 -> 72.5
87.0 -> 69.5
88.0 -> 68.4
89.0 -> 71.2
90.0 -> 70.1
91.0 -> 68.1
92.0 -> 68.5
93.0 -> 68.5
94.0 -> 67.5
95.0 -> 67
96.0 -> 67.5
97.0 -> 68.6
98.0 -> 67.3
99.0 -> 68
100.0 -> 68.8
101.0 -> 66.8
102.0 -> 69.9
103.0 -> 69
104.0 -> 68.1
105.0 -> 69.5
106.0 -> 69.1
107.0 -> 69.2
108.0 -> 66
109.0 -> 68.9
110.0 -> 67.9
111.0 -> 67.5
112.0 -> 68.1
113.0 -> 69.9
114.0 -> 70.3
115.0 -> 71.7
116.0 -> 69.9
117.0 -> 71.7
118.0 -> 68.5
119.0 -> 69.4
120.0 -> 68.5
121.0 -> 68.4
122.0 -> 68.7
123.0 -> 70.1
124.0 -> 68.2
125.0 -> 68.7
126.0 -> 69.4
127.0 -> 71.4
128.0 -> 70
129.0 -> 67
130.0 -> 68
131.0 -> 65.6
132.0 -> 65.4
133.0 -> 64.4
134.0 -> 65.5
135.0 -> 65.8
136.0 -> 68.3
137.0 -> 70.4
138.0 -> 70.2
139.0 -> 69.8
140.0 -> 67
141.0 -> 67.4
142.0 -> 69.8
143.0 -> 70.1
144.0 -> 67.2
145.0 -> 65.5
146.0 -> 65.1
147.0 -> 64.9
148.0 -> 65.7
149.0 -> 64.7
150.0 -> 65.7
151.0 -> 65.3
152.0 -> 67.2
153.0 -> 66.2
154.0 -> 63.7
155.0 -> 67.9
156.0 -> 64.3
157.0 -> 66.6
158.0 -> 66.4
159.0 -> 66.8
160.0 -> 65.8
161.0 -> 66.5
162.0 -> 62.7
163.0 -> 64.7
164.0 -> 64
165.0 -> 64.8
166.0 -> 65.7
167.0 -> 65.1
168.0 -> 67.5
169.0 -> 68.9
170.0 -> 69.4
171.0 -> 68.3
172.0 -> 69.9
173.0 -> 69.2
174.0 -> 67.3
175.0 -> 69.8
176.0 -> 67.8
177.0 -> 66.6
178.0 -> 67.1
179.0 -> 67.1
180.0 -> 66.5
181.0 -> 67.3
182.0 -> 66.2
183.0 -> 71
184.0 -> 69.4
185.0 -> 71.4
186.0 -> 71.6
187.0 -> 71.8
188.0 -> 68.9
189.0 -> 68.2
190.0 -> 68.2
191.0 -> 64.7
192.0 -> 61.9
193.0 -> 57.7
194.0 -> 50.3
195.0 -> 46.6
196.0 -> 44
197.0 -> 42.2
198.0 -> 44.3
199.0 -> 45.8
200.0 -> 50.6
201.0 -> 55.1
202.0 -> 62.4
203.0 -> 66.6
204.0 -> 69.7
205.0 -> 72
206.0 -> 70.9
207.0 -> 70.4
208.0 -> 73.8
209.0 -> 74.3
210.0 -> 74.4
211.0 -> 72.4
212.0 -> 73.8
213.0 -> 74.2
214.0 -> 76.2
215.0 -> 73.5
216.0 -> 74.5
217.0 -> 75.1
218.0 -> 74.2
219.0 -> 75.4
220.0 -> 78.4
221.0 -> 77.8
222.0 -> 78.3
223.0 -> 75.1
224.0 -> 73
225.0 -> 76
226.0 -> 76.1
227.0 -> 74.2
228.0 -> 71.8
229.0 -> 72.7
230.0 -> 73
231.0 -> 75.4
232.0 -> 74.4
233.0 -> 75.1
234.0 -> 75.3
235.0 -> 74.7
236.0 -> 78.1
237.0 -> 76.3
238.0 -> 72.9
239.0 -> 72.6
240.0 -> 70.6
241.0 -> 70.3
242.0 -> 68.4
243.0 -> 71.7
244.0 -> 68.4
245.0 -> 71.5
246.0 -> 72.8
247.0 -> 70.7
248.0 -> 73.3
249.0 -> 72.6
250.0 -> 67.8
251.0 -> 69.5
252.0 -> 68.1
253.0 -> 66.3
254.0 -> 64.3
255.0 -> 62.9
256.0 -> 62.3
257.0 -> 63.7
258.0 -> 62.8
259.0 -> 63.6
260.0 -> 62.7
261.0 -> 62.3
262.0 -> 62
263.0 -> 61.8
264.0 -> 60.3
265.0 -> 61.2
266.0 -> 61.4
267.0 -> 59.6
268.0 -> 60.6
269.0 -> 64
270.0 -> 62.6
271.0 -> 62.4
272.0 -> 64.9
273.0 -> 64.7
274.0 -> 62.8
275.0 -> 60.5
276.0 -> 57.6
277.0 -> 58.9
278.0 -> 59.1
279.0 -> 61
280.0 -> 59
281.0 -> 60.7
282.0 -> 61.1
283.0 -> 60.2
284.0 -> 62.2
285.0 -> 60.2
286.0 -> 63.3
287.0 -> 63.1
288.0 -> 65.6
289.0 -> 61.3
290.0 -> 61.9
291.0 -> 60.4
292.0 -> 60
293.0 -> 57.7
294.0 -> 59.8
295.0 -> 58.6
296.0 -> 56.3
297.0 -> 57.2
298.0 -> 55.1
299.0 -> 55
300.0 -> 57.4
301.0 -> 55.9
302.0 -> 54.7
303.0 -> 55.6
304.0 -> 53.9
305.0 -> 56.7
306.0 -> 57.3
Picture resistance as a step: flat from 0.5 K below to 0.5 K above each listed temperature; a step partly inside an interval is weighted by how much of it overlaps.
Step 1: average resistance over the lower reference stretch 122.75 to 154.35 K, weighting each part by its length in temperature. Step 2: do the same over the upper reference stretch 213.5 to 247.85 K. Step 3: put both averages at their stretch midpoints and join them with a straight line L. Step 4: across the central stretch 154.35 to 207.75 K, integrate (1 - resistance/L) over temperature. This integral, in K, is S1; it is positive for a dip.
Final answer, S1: 4.6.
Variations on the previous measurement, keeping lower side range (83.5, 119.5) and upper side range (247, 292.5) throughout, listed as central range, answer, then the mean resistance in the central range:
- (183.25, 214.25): 0.7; 64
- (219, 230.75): -1.9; 75.1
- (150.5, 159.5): 0.1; 66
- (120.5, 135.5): 0.1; 67.8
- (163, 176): -0.2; 67.4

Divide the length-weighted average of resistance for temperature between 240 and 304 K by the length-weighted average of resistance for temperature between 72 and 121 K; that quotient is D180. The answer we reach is 0.89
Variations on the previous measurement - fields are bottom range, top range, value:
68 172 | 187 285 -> 0.97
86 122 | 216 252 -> 1.07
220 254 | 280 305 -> 0.81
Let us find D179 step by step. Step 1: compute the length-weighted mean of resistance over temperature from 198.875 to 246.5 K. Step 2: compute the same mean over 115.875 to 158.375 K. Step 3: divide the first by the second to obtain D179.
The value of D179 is 1.1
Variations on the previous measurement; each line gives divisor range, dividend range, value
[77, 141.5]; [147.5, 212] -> 0.94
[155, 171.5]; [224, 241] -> 1.12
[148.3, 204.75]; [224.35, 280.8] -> 1.05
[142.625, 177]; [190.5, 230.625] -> 1.01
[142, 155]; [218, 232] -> 1.14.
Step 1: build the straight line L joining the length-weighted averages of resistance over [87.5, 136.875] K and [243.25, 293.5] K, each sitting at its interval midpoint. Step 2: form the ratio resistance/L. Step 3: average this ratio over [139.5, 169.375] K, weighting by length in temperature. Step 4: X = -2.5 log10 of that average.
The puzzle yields 0.02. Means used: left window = 68.5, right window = 63.4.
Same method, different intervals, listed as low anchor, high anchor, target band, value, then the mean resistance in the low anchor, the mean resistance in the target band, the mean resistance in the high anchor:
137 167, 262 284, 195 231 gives -0.08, 66.3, 68.7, 61.2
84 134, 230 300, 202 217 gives -0.10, 68.7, 72.4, 64.7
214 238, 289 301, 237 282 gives 0.03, 75.1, 65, 58.2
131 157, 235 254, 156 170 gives 0.03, 66.7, 65.9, 71.1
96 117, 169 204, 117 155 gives -0.01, 68.8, 67.6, 63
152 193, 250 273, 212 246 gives -0.15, 67.1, 74.1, 63.3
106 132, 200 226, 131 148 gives 0.04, 68.9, 67.2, 72.3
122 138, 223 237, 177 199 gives 0.16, 68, 61.9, 74.7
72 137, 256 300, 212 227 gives -0.18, 69.5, 75.5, 60.9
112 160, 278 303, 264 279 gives -0.02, 67.7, 61.4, 59.4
